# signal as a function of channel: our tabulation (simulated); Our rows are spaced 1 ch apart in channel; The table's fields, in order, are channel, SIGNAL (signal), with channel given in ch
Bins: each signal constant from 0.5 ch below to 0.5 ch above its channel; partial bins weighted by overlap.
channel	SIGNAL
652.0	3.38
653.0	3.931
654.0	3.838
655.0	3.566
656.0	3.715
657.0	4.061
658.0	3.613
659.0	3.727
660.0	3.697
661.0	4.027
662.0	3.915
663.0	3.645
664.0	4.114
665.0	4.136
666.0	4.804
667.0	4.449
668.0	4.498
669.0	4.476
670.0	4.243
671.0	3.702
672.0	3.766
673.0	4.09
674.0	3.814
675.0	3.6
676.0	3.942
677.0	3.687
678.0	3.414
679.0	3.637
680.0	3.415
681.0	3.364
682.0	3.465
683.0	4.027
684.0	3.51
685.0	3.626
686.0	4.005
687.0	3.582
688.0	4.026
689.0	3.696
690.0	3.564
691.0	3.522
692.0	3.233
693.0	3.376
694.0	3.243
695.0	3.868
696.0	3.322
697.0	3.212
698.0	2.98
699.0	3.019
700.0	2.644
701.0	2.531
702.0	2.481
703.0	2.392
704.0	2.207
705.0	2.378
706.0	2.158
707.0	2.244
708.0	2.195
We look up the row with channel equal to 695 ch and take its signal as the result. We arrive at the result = 3.868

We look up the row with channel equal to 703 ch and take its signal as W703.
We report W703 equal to 2.392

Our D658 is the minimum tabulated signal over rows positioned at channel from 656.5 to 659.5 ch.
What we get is 3.613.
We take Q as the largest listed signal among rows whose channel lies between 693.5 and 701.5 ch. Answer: 3.868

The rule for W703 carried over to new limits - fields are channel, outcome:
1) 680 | 3.415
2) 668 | 4.498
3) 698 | 2.98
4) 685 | 3.626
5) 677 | 3.687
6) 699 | 3.019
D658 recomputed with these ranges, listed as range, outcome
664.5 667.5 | 4.136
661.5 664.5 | 3.645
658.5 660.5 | 3.697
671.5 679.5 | 3.414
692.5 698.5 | 2.98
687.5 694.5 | 3.233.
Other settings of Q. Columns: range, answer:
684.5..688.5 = 4.026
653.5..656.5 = 3.838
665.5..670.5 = 4.804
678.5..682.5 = 3.637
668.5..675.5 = 4.476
